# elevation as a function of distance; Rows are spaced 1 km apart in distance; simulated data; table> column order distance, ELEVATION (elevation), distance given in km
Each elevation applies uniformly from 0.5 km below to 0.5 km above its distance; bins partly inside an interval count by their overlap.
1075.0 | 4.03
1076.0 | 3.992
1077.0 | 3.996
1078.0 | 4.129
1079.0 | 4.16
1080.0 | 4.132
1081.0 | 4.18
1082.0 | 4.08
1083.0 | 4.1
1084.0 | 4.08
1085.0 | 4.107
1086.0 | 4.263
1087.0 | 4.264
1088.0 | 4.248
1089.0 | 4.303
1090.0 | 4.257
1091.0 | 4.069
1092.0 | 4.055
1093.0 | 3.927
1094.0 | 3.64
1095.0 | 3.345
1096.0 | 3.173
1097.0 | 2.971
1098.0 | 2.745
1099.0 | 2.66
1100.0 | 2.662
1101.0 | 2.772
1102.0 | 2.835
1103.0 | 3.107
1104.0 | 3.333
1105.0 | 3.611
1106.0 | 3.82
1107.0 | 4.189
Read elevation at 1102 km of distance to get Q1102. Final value 2.835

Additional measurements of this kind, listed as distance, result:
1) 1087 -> 4.264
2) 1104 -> 3.333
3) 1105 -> 3.611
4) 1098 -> 2.745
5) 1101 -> 2.772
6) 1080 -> 4.132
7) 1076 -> 3.992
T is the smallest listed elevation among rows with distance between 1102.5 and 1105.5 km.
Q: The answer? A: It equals 3.107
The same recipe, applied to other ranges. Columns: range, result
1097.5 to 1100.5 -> 2.66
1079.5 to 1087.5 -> 4.08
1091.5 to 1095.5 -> 3.345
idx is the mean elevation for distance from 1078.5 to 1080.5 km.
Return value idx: 4.15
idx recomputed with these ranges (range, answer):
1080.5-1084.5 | 4.11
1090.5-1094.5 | 3.92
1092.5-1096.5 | 3.52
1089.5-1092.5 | 4.13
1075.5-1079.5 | 4.07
